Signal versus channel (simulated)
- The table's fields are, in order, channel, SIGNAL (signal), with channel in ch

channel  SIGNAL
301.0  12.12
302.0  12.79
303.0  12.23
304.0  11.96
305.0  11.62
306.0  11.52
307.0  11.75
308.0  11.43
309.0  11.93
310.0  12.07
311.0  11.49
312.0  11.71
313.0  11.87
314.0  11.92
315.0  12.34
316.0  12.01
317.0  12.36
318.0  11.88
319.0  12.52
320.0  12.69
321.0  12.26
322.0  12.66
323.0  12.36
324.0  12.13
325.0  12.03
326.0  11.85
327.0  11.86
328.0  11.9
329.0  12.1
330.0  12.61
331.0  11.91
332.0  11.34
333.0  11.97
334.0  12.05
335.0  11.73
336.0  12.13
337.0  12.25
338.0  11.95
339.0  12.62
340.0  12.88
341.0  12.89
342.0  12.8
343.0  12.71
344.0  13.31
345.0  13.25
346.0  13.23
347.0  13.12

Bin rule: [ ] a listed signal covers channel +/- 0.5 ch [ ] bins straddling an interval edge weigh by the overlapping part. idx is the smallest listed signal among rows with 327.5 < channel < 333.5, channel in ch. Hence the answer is 11.34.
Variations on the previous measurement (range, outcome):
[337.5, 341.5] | 11.95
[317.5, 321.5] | 11.88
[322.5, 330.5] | 11.85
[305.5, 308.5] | 11.43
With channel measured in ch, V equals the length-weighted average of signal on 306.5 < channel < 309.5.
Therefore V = 11.7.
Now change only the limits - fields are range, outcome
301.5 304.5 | 12.3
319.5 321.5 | 12.5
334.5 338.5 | 12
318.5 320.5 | 12.6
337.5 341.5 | 12.6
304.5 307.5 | 11.6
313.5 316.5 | 12.1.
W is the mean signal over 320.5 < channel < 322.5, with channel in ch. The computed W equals 12.5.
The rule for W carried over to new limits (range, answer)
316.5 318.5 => 12.1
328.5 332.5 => 12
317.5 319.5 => 12.2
